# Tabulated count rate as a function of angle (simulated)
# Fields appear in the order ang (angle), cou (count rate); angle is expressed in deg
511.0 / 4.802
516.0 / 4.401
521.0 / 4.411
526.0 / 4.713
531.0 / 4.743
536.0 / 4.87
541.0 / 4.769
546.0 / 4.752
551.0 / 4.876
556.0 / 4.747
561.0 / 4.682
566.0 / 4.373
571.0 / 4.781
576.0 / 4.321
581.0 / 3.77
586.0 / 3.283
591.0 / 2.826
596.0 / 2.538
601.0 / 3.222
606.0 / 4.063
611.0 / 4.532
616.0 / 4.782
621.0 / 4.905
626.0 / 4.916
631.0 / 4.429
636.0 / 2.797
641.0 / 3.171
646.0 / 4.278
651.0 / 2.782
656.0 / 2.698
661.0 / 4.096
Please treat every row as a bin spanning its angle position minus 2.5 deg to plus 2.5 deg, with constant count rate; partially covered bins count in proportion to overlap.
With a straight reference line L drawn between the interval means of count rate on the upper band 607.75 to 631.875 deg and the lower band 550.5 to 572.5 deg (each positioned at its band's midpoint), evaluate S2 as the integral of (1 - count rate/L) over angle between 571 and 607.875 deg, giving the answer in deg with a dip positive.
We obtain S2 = 9.26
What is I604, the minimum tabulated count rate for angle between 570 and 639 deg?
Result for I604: 2.538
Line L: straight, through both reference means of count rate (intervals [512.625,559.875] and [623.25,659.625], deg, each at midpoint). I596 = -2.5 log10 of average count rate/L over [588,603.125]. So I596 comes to 0.38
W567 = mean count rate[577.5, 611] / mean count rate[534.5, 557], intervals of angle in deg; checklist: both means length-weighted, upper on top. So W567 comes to 0.71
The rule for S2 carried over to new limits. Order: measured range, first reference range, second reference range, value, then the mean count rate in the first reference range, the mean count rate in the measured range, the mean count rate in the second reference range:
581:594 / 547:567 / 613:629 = 4.3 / 4.7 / 3.17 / 4.84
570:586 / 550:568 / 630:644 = 1.0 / 4.66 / 4.09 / 3.39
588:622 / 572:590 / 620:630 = 4.8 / 3.79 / 3.78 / 4.84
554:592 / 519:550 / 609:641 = 3.4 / 4.72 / 4.14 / 4.3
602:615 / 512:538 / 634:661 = -1.9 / 4.63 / 4.23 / 3.24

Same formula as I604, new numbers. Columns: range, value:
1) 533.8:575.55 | 4.373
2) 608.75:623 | 4.532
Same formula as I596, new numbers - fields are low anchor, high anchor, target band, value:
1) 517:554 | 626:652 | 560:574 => -0.05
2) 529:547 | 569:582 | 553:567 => -0.03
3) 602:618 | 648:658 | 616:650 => -0.15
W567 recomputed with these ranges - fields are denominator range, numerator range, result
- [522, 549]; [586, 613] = 0.72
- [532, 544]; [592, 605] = 0.63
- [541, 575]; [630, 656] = 0.72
